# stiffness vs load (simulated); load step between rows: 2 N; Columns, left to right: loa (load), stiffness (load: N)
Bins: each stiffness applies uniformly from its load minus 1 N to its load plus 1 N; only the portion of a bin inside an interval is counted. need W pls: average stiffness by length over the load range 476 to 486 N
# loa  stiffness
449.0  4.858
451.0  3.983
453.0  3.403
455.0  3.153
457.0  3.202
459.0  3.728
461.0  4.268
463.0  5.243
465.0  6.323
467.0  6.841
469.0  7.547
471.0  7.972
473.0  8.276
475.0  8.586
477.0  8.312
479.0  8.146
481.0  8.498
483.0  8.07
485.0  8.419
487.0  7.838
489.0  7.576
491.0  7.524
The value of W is 8.29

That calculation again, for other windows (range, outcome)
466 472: 7.45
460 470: 6.04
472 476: 8.43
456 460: 3.46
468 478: 8.14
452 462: 3.55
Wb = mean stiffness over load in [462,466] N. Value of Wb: 5.78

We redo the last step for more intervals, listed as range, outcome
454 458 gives 3.18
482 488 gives 8.11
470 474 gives 8.12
